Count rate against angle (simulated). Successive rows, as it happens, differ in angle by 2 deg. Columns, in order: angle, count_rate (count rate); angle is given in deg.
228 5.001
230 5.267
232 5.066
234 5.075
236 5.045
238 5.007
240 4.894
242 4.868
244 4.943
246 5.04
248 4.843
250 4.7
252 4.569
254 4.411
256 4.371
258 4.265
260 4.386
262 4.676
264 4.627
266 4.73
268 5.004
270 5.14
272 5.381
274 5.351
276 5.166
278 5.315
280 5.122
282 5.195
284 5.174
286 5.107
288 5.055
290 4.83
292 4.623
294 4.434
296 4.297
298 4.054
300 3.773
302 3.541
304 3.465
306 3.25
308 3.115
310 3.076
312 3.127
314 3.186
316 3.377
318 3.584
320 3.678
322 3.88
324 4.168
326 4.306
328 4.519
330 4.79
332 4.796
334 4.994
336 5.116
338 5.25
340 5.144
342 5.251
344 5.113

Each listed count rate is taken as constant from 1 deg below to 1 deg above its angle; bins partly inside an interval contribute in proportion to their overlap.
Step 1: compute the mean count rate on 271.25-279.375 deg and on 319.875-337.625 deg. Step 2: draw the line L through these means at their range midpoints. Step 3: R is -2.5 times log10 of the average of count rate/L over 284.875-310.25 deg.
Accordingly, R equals 0.22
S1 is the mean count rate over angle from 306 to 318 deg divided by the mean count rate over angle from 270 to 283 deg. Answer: 0.61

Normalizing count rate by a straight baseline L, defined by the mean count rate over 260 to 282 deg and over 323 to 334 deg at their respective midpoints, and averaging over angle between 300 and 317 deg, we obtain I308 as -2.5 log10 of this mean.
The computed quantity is 0.390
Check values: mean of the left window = 5.03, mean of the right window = 4.56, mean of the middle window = 3.3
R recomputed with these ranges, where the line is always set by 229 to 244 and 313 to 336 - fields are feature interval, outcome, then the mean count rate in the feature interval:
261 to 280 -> -0.080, 5.05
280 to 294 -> -0.100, 4.97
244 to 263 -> 0.059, 4.6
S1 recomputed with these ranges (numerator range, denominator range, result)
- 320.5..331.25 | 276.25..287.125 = 0.83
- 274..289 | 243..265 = 1.12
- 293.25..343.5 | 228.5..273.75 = 0.85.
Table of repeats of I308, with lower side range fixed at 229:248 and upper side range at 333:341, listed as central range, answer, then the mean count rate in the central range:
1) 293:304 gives 0.27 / 3.97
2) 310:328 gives 0.36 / 3.68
